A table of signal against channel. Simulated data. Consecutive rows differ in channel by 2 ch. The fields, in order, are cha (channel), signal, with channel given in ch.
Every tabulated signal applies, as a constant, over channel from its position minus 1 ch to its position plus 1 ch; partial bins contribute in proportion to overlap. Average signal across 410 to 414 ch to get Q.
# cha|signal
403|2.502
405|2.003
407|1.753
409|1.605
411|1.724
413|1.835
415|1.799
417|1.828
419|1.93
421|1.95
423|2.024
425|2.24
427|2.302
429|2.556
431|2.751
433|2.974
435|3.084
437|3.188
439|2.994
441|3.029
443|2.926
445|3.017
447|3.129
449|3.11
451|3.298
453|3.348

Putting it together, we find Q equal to 1.78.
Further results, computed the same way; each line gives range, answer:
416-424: 1.93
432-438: 3.08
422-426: 2.13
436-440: 3.09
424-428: 2.27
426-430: 2.43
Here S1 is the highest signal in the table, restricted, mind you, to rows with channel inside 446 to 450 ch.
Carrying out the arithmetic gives 3.129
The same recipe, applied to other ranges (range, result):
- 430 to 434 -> 2.974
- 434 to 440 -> 3.188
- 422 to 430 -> 2.556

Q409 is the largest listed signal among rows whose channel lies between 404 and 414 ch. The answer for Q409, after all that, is 2.003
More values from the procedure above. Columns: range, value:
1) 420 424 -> 2.024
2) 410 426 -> 2.24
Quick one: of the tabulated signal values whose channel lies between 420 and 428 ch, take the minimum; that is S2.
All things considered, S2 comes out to 1.95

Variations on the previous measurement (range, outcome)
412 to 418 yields 1.799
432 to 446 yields 2.926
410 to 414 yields 1.724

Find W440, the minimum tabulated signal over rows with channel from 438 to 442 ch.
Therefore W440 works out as 2.994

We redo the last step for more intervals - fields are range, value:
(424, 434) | 2.24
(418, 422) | 1.93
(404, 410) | 1.605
